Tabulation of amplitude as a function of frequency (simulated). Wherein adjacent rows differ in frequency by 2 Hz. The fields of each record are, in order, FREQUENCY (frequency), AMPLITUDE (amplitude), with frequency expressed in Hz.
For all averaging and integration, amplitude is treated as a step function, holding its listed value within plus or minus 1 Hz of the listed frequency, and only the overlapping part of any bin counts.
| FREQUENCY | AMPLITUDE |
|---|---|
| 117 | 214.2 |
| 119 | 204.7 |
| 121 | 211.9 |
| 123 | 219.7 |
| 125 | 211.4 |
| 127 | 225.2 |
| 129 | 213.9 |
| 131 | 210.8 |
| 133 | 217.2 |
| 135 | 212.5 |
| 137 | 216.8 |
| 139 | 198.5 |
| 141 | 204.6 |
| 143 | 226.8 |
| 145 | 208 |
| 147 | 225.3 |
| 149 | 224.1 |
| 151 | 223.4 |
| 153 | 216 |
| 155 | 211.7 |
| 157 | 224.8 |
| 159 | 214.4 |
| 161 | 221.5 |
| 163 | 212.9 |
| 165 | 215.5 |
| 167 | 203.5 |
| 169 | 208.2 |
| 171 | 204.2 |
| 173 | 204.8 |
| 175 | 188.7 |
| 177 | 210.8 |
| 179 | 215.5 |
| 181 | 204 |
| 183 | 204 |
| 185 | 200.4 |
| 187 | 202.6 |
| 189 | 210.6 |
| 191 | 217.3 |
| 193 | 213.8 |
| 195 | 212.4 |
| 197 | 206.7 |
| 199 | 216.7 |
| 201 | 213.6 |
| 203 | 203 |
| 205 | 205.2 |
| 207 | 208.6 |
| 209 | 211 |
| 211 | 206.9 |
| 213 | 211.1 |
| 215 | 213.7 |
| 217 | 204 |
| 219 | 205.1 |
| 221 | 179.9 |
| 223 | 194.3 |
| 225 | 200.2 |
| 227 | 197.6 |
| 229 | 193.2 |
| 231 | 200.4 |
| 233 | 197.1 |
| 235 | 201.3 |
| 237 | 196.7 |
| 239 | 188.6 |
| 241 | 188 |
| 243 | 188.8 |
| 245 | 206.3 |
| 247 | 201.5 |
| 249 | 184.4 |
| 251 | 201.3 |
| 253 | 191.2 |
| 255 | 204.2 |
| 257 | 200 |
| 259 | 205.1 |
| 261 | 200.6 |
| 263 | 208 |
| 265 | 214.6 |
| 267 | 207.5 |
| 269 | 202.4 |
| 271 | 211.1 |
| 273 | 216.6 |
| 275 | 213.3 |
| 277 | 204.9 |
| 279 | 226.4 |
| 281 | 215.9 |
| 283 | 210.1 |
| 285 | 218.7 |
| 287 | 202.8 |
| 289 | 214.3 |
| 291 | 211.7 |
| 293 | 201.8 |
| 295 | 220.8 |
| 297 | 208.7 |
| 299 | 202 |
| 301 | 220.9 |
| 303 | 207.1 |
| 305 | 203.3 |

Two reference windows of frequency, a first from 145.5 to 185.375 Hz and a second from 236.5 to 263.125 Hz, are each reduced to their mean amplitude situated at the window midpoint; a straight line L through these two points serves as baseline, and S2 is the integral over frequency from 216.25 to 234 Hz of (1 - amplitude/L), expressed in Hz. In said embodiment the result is 0.4 Hz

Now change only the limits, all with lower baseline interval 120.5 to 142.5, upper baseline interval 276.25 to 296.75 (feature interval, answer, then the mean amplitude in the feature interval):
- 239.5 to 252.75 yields 1.14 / 195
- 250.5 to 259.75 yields 0.55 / 200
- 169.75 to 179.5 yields 0.40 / 204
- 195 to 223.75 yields 0.94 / 206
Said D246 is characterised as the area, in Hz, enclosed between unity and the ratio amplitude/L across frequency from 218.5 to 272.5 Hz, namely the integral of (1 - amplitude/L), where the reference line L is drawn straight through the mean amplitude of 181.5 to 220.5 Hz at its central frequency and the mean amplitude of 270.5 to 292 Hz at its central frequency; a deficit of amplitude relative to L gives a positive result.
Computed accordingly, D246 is 3.1 Hz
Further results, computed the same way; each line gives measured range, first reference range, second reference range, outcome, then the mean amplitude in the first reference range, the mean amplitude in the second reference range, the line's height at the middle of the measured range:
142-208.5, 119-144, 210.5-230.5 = -1.4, 214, 200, 207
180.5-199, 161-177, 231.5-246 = -0.5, 207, 195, 203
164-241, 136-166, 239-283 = 2.3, 216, 204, 211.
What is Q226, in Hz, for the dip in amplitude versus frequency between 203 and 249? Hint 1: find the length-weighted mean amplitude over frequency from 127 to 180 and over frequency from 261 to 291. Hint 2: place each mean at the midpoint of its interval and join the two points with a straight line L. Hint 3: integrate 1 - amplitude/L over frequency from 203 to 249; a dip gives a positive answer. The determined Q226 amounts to 2.7 Hz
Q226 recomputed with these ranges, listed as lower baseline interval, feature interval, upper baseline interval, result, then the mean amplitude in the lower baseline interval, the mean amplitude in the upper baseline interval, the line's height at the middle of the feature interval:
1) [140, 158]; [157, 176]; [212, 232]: 0.4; 218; 200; 214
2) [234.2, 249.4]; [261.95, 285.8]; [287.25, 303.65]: -0.9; 195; 211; 204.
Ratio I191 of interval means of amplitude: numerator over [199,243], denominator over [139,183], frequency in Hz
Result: 0.9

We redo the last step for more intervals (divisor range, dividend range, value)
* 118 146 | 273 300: 0.99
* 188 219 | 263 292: 1.01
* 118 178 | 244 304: 0.98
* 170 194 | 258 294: 1.02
